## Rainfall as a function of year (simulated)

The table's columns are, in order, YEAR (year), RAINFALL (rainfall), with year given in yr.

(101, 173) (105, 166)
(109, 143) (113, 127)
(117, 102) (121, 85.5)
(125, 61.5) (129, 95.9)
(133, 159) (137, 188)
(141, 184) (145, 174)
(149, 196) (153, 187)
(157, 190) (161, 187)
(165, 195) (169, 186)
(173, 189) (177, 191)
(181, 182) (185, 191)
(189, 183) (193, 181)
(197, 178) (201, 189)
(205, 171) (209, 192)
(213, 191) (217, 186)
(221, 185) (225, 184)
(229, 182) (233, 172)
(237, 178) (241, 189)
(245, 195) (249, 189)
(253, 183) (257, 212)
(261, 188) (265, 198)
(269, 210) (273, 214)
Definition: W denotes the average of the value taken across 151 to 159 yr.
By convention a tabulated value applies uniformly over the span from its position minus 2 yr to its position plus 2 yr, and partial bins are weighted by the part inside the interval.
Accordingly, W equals 188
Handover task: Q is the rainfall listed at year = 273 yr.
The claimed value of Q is 214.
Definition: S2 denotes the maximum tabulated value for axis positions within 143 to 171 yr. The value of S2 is 196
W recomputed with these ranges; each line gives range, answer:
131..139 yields 174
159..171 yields 189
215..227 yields 185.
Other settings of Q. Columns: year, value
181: 182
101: 173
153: 187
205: 171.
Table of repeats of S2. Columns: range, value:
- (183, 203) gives 191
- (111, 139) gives 188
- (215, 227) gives 186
